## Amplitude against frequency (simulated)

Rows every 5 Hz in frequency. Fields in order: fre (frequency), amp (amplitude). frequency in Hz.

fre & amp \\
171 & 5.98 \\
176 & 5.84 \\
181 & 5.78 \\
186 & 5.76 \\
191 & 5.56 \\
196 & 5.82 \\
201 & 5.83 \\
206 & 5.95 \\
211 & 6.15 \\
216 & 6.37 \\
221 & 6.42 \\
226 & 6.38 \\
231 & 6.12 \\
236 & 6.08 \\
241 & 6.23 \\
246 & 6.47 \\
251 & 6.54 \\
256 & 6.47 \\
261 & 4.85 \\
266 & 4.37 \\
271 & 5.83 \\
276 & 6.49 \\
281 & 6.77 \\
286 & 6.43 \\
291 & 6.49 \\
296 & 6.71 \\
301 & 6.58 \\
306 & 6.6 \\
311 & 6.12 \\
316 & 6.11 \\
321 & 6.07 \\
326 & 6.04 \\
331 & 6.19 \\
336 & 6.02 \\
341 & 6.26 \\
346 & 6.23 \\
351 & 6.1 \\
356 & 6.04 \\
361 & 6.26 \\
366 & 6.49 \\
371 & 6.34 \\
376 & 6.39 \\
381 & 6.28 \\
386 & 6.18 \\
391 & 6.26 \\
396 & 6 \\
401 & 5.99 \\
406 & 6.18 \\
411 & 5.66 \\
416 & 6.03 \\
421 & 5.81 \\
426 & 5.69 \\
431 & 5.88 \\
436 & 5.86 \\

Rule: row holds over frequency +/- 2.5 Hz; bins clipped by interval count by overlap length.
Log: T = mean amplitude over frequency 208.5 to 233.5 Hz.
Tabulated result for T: 6.29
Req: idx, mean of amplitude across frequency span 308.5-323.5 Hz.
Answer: 6.1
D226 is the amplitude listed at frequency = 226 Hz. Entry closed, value 6.38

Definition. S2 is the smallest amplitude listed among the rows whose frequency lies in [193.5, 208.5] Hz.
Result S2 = 5.82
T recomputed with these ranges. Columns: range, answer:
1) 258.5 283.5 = 5.66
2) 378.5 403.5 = 6.14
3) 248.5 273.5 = 5.61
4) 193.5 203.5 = 5.83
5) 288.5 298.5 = 6.6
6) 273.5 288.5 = 6.56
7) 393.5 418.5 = 5.97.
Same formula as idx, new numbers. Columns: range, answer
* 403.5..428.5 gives 5.87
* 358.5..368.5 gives 6.38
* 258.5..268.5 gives 4.61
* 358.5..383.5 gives 6.35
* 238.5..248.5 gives 6.35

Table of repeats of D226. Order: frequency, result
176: 5.84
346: 6.23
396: 6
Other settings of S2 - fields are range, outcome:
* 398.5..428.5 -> 5.66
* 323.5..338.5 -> 6.02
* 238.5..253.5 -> 6.23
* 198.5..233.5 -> 5.83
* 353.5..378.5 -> 6.04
